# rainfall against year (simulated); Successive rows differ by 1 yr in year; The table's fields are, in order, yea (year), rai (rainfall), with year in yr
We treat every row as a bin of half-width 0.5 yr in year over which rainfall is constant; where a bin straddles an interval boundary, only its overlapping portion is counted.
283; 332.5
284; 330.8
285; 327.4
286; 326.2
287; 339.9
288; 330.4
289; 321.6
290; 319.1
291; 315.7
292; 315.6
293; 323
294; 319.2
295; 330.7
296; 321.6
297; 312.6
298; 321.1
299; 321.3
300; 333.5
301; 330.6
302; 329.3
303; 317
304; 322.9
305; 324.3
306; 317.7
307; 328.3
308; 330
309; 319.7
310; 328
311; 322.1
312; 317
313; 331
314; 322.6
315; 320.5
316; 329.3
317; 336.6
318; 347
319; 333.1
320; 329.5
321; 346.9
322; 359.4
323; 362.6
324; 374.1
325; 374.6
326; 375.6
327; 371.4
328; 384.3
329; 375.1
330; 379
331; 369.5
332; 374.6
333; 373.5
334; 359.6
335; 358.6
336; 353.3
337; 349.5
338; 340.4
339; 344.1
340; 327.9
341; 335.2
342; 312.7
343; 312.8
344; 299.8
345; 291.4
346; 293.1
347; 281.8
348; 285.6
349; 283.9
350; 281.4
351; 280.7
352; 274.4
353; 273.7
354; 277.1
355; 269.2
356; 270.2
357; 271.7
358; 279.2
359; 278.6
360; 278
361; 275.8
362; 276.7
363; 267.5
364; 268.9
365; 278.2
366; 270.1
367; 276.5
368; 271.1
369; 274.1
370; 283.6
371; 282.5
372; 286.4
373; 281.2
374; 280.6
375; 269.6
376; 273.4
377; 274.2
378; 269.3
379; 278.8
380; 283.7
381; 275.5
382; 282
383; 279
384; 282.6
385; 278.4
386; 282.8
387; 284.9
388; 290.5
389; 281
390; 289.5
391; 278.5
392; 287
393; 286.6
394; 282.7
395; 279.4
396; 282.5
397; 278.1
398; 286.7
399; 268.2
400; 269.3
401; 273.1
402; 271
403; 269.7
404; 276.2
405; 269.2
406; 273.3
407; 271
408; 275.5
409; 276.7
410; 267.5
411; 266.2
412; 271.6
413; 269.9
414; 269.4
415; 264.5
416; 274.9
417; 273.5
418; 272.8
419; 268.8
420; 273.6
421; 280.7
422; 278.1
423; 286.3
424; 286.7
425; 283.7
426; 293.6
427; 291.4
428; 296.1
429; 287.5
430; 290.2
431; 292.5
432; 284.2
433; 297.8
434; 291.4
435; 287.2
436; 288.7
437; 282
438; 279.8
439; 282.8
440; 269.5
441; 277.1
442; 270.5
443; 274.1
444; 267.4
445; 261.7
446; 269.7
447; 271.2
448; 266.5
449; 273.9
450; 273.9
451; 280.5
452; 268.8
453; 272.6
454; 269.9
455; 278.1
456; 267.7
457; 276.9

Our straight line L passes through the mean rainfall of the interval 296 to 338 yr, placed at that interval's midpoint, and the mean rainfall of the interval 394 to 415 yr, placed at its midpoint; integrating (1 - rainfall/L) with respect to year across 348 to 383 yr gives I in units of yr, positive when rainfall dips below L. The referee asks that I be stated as 3.2 yr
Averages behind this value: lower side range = 343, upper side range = 273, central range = 277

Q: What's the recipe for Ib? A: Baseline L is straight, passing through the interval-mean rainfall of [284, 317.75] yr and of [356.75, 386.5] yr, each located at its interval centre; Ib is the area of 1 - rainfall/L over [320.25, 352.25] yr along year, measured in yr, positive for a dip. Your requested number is -3.8 yr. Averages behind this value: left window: 325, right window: 277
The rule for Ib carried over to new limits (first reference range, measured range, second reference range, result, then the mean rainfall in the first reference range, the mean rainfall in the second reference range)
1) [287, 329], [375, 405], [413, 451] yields 1.91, 334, 279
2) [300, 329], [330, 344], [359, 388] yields -1.35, 339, 278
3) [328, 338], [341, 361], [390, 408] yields 3.31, 366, 277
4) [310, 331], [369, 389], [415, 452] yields 2.14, 350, 280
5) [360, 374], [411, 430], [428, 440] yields 0.41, 277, 287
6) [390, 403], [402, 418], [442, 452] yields 0.30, 279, 271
